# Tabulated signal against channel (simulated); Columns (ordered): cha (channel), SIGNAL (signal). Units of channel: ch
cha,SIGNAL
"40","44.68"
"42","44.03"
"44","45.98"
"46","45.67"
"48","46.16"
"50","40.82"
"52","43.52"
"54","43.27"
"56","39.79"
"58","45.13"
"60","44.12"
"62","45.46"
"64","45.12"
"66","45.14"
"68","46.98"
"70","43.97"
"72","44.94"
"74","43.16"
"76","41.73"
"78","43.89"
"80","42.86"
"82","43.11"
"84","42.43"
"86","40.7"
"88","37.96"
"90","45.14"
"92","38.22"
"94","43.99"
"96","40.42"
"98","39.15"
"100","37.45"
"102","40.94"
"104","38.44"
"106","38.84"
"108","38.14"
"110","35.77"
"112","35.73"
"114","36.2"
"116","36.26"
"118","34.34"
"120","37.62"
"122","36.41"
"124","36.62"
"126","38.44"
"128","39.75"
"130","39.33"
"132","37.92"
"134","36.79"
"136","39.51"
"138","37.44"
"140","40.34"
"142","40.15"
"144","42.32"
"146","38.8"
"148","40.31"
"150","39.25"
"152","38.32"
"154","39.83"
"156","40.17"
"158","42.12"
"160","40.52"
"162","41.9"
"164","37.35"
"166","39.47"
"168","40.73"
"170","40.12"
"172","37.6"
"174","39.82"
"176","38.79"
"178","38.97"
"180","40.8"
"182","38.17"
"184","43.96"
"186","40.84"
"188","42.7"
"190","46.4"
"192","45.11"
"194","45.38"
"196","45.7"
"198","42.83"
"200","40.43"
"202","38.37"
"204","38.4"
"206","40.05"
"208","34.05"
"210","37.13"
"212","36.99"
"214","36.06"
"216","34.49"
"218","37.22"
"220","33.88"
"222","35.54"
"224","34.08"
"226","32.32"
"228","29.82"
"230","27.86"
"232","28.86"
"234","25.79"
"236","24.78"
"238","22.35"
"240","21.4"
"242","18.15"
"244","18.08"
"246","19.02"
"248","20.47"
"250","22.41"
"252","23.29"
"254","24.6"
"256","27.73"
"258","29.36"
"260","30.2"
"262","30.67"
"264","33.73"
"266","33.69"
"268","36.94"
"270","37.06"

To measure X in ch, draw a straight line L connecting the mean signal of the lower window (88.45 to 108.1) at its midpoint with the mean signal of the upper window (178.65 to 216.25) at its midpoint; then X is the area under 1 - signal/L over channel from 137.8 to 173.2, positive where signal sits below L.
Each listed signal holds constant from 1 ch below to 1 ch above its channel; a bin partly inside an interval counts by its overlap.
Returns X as 0.41 ch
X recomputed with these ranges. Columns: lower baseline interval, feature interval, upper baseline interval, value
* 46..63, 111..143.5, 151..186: 2.8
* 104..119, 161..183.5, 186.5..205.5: 0.8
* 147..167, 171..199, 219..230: -3.9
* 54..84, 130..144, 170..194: 1.1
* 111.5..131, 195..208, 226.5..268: -4.5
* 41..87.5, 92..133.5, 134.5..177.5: 3.5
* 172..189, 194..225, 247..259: -3.5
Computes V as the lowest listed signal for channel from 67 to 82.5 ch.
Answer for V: 41.73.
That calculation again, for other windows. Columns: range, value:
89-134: 34.34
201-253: 18.08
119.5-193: 36.41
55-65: 39.79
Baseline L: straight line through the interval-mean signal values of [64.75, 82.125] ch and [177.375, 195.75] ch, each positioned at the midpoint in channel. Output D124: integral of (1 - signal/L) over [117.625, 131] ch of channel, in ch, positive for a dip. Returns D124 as 1.8 ch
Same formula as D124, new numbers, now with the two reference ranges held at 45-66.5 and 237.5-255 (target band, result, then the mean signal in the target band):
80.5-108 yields -0.8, 40.5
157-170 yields -3.9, 40.3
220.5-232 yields -4.0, 31.7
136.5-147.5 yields -2.0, 39.8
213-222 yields -4.0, 35.4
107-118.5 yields 0.3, 36.1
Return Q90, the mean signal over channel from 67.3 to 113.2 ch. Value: 41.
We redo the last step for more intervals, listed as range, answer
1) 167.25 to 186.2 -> 39.9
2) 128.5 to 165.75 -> 39.6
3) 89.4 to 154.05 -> 38.7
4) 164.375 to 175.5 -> 39.4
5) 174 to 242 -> 36.1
